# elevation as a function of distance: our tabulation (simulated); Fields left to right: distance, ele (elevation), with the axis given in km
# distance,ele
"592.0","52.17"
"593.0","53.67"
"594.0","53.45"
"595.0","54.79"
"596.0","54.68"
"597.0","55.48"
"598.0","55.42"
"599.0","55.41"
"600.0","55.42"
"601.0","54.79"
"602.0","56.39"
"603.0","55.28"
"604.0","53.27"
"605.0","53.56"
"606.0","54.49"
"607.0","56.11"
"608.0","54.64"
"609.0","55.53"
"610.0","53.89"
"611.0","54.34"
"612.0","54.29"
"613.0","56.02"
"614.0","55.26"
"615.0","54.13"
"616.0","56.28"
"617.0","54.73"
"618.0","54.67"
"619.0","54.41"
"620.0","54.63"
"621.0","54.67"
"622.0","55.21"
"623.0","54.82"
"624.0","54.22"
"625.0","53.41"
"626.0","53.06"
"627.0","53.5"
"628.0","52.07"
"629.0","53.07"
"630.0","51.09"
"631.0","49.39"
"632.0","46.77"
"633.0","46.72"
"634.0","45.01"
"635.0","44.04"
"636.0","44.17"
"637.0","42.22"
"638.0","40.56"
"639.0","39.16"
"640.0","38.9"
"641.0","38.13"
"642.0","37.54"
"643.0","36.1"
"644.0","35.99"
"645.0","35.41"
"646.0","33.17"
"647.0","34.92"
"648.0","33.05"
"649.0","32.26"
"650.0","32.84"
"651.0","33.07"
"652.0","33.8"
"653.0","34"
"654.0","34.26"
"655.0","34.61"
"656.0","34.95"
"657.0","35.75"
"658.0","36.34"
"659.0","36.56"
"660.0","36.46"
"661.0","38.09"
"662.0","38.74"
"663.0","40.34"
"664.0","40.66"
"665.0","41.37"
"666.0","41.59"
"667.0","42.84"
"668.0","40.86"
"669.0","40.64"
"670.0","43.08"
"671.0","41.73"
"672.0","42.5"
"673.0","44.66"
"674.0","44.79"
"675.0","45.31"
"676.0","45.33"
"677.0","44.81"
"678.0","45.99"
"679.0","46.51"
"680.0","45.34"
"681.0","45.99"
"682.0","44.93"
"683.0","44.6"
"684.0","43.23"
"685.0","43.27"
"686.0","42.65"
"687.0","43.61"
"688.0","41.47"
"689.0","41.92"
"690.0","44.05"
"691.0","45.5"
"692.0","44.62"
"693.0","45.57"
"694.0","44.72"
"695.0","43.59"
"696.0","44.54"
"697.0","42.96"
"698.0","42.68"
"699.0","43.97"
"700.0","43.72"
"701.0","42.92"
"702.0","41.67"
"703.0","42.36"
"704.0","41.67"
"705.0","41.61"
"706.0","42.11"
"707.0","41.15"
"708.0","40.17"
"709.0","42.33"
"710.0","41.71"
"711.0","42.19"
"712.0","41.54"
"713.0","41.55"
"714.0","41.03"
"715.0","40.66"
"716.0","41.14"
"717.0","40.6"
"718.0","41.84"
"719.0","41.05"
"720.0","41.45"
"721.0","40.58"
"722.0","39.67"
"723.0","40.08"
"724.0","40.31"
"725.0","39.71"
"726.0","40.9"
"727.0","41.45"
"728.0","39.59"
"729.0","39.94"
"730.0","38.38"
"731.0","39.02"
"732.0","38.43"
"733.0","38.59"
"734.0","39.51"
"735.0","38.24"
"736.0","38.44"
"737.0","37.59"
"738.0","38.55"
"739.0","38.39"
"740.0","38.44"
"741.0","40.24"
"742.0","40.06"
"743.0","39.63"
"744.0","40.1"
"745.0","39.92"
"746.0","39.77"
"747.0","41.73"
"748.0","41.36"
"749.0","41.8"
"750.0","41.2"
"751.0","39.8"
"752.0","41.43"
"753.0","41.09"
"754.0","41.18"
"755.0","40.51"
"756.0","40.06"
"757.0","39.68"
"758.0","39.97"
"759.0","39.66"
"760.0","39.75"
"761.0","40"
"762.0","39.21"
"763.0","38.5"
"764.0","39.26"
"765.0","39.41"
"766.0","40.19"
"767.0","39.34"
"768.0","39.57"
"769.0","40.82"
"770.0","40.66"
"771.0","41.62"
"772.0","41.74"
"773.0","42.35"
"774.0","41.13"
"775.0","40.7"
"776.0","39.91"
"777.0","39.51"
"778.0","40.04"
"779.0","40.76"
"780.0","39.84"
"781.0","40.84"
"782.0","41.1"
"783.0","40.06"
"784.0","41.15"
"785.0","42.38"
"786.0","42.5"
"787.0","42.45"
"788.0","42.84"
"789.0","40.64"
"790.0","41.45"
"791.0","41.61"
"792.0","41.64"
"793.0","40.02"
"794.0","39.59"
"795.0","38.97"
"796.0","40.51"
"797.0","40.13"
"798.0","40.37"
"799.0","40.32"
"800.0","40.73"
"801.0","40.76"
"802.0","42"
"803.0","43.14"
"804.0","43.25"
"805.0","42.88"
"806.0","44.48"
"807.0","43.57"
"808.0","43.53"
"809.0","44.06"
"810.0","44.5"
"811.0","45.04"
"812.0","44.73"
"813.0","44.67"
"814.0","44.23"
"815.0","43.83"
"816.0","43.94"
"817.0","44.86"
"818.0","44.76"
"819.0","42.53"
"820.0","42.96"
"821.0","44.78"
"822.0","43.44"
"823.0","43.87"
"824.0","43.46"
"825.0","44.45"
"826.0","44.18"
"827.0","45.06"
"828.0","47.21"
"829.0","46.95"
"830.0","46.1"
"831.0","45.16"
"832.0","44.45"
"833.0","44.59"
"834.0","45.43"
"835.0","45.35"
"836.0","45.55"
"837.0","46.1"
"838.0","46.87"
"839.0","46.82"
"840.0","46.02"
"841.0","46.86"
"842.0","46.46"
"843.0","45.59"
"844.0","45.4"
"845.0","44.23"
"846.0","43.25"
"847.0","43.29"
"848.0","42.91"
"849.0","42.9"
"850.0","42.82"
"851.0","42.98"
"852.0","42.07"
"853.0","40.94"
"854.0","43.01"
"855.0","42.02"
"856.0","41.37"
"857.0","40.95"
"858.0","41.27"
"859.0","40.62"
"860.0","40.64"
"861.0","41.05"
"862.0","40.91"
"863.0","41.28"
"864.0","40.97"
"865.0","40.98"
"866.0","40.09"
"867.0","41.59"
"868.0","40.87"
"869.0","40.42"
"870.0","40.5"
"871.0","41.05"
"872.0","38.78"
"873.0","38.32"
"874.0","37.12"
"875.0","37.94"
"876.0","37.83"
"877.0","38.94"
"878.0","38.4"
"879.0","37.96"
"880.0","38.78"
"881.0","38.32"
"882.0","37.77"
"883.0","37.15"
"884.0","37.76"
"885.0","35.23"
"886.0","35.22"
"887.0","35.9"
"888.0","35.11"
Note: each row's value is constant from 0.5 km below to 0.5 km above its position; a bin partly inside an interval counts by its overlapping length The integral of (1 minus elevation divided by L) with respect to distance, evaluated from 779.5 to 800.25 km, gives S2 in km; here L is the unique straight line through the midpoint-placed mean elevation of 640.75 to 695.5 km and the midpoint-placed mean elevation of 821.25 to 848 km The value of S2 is 1.4 km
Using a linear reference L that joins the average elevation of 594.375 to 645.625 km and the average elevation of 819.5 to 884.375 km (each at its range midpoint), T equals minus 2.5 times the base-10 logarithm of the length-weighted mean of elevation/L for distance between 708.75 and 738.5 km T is 0.17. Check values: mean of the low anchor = 50.6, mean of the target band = 40.2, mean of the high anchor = 42.4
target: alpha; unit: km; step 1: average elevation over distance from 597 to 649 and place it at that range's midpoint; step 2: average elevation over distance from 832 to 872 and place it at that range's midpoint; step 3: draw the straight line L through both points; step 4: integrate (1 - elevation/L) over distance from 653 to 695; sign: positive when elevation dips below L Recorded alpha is 5.2 km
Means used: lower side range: 49.3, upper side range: 42.9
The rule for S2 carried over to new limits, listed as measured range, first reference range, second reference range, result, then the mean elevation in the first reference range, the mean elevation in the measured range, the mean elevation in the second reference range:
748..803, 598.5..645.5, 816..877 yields 5.6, 50.3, 40.6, 43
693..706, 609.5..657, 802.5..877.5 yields 0.4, 45.2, 43.1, 43.1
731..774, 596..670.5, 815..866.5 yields 4.6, 46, 40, 43.7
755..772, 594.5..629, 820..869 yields 2.7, 54.6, 39.9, 43.6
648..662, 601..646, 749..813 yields 3.8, 49.8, 34.9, 41.1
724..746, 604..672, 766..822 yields 1.9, 44.8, 39.3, 41.9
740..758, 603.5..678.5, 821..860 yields 1.6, 44.9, 40.5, 44.2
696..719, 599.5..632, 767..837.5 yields 3.1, 54.2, 41.9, 42.7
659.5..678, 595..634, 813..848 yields 3.4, 53.9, 42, 44.9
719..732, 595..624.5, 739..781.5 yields 1.1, 54.9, 40.1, 40.3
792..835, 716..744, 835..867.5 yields -1.4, 39.7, 43.4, 43.1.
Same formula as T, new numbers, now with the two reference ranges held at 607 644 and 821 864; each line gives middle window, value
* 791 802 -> 0.119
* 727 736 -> 0.198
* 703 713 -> 0.144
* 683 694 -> 0.104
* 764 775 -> 0.132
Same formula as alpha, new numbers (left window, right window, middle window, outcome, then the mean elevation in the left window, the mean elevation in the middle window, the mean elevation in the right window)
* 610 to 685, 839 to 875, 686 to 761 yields 3.88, 44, 41.1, 42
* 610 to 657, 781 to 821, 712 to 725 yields 0.86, 45.1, 40.8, 42.4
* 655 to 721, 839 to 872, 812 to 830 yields -0.92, 42.1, 44.5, 42.4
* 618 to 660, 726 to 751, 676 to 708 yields -2.04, 42.6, 43.6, 39.6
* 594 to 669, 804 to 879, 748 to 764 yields 1.48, 46.3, 40.3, 43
